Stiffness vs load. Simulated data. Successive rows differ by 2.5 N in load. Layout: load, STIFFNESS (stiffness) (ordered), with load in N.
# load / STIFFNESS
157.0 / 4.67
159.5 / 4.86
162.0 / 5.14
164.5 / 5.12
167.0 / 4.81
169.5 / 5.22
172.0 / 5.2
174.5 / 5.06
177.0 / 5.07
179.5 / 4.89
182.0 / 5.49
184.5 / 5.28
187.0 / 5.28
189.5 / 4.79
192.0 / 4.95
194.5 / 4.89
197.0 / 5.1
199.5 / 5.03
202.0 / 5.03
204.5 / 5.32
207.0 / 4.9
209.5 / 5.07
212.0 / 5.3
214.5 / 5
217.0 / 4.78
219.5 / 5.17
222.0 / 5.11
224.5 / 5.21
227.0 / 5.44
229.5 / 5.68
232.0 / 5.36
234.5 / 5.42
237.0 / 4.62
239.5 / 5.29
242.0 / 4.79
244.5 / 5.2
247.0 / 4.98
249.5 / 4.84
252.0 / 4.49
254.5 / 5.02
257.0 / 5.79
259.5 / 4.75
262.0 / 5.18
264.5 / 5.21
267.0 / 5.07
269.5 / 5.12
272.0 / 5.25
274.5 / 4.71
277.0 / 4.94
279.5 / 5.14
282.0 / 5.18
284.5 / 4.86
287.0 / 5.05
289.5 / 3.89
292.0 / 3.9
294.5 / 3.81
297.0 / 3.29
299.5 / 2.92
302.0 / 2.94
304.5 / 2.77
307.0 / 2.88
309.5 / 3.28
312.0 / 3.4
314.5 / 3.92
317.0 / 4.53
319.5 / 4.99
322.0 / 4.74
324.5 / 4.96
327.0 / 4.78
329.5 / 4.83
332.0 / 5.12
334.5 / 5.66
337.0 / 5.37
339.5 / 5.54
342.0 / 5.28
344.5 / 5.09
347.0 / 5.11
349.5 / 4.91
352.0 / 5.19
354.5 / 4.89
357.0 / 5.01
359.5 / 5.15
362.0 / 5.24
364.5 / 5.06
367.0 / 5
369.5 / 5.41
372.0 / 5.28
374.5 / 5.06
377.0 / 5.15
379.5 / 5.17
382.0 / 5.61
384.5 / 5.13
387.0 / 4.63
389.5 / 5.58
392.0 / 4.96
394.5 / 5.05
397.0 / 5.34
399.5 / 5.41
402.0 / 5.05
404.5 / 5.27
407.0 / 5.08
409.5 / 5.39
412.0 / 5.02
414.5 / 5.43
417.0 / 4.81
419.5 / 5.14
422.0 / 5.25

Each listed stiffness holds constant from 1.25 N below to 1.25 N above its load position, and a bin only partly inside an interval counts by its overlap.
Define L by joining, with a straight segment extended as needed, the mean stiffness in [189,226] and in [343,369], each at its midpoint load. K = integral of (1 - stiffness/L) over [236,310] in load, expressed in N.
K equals 8.0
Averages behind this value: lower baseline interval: 5.05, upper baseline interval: 5.08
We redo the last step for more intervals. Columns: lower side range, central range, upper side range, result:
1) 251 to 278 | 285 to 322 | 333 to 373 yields 9.94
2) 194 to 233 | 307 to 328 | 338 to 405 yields 3.78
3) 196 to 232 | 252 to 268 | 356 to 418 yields 0.14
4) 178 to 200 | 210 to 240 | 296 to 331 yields -2.92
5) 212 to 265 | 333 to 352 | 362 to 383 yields -0.29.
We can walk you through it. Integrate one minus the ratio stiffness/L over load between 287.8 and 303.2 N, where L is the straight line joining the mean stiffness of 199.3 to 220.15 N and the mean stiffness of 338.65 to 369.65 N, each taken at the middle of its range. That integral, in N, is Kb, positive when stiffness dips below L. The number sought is 4.82 N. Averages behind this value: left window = 5.07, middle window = 3.51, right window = 5.13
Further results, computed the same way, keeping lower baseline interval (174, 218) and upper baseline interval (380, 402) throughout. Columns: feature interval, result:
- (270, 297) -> 2.7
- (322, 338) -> 0.2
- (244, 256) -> 0.5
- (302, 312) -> 4.1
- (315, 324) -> 0.8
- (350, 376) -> 0.3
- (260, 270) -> 0.0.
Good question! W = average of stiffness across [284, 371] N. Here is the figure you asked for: 4.54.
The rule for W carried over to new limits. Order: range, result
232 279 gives 5.05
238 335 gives 4.54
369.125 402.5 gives 5.2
